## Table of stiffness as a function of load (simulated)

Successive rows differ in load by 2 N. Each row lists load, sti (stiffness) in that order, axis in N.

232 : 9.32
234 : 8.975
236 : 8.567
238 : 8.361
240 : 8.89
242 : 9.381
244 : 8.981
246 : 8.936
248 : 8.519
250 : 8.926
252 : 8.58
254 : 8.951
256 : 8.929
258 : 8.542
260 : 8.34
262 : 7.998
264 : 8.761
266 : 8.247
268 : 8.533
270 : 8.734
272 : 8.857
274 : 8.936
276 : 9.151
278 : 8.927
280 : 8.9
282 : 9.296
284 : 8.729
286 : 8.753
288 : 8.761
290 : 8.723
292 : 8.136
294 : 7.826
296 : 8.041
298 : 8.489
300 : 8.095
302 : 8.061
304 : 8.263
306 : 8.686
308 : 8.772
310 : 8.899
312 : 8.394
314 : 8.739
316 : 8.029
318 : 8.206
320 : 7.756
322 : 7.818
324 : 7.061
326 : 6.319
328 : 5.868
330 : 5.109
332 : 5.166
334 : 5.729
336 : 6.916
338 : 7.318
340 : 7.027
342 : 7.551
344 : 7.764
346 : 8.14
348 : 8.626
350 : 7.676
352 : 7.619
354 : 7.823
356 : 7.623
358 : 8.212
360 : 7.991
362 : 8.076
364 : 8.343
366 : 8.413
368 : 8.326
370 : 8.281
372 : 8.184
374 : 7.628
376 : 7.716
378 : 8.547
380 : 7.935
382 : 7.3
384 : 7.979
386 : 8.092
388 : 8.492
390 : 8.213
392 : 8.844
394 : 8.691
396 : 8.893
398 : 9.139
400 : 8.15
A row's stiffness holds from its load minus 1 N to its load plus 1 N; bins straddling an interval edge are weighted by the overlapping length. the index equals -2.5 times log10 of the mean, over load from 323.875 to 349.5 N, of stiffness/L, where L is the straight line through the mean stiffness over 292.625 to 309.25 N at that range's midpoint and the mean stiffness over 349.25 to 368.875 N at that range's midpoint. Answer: 0.19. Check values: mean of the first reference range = 8.29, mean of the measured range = 6.82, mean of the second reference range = 8.01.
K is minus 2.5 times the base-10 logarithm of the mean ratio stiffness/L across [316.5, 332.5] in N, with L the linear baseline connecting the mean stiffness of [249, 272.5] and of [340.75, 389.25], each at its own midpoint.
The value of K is 0.22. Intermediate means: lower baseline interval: 8.61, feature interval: 6.75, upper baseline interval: 8.01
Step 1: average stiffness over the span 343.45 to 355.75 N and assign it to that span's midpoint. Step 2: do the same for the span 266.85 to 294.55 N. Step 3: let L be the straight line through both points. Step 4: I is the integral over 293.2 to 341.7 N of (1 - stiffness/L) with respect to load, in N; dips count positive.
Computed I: 4.7 N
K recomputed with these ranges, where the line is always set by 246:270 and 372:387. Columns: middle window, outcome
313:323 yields 0.02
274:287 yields -0.06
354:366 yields -0.01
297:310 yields -0.01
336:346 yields 0.10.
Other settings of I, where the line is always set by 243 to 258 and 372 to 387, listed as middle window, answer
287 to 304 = 0.46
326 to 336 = 3.09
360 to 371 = -0.35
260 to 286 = -0.26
